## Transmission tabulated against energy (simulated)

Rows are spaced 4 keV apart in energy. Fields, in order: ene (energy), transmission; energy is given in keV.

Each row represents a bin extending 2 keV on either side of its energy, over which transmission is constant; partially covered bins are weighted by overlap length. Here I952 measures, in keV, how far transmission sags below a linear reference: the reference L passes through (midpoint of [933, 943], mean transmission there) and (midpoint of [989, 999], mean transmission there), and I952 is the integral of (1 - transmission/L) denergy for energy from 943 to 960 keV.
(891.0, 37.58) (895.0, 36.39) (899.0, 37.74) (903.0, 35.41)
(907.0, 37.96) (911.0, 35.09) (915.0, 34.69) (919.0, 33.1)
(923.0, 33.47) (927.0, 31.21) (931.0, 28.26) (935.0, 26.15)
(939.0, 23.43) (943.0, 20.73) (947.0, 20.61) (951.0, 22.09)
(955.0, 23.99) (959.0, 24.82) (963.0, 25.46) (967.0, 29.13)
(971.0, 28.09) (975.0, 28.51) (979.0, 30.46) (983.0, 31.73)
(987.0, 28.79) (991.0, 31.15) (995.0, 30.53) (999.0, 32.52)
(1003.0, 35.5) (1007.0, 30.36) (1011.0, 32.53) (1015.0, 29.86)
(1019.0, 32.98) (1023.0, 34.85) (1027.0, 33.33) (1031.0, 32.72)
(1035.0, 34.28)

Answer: 2.1 keV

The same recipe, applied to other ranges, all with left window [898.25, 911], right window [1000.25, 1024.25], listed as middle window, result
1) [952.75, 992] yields 6.9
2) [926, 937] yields 2.3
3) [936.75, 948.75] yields 4.6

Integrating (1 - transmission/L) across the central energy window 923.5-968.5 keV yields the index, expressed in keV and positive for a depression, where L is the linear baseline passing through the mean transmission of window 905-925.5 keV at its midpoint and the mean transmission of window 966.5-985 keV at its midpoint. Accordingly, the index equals 9.6 keV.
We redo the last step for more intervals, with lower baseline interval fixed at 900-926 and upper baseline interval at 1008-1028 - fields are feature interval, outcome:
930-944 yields 4.0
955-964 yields 2.4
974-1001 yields 2.1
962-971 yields 1.6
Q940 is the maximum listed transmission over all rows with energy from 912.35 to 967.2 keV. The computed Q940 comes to 34.69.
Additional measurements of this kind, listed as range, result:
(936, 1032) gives 35.5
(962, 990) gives 31.73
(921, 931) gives 33.47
